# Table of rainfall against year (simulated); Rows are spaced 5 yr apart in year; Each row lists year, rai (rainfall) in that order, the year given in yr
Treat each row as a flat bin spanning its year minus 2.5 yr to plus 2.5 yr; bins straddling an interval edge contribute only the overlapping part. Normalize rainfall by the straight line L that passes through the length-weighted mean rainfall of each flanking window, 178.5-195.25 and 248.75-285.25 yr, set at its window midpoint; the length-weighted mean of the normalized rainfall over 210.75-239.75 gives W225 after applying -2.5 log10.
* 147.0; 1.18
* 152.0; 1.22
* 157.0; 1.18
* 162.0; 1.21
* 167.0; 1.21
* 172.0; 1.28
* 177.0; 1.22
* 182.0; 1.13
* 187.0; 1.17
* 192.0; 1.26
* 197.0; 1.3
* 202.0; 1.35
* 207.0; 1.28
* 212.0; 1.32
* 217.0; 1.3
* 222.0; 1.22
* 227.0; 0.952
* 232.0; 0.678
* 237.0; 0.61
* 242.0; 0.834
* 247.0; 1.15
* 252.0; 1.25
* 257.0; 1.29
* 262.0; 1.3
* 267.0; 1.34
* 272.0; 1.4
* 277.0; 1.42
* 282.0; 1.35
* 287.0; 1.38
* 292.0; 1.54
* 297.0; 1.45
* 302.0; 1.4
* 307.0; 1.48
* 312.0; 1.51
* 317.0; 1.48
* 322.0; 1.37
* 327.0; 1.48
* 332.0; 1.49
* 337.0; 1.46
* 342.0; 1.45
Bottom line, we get 0.249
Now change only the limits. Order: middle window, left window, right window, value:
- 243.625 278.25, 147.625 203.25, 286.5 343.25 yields 0.065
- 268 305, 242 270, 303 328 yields -0.056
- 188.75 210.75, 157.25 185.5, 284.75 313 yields -0.027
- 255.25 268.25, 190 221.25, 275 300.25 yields 0.063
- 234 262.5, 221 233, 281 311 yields 0.064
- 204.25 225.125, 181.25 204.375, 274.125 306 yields 0.015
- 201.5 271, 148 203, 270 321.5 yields 0.176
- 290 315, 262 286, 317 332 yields -0.047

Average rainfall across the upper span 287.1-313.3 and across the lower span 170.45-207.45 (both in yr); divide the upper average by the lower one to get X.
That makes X 1.18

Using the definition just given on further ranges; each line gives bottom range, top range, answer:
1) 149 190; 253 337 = 1.18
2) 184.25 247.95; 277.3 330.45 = 1.30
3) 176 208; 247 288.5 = 1.07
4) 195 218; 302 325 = 1.11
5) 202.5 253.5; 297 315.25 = 1.37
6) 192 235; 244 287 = 1.12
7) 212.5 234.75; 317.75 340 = 1.37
